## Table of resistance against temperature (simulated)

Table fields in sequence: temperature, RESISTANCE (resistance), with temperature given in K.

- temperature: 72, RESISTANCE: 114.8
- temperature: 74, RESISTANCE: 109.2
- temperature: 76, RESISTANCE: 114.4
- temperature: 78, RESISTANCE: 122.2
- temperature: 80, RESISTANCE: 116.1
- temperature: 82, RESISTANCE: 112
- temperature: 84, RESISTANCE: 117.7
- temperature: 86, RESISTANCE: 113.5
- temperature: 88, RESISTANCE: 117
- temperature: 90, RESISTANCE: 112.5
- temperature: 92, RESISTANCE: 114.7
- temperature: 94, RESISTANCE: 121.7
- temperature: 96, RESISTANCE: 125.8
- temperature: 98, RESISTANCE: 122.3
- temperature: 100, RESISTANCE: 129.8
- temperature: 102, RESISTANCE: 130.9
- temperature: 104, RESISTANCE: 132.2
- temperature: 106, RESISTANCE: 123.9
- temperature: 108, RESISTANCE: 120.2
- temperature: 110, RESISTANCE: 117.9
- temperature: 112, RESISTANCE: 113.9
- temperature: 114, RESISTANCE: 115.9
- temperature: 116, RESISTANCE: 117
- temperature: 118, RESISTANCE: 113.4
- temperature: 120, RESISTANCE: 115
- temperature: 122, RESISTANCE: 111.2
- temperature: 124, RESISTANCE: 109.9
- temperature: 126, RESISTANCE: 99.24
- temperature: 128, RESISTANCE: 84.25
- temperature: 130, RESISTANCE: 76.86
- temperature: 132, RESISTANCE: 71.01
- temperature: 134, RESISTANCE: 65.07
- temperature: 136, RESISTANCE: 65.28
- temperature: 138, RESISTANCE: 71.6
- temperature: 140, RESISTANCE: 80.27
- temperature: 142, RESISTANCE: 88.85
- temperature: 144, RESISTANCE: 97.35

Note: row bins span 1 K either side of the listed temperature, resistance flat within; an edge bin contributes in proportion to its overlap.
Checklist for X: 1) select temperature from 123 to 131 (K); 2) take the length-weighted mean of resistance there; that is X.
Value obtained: 92.6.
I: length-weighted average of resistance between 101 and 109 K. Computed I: 127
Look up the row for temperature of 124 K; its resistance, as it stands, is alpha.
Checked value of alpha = 109.9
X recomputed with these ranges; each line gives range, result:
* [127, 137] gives 72.5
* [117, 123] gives 113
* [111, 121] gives 115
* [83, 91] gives 115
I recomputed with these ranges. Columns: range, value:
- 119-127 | 109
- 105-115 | 118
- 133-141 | 70.6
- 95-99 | 124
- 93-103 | 126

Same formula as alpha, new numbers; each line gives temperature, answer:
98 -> 122.3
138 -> 71.6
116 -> 117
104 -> 132.2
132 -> 71.01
